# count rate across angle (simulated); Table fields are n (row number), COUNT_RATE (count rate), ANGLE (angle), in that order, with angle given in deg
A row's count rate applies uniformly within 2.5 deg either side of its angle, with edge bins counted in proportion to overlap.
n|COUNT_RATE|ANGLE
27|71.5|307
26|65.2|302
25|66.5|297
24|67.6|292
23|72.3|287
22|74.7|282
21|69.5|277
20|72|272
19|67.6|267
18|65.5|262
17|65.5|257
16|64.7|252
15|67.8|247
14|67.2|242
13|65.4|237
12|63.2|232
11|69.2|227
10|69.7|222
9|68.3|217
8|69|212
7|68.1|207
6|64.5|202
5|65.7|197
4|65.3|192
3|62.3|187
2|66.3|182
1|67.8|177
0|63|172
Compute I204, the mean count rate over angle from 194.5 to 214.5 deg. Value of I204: 66.8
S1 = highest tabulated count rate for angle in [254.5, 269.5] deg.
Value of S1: 67.6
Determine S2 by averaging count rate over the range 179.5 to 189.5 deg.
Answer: 64.3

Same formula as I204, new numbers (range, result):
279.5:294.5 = 71.5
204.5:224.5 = 68.8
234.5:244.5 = 66.3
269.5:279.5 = 70.8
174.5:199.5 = 65.5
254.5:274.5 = 67.7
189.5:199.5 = 65.5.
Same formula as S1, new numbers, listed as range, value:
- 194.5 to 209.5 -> 68.1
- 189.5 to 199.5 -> 65.7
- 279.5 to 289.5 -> 74.7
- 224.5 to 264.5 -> 69.2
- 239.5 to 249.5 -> 67.8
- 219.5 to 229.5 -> 69.7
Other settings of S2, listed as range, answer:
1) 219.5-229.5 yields 69.5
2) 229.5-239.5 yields 64.3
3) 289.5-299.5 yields 67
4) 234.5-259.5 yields 66.1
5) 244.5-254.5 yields 66.2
